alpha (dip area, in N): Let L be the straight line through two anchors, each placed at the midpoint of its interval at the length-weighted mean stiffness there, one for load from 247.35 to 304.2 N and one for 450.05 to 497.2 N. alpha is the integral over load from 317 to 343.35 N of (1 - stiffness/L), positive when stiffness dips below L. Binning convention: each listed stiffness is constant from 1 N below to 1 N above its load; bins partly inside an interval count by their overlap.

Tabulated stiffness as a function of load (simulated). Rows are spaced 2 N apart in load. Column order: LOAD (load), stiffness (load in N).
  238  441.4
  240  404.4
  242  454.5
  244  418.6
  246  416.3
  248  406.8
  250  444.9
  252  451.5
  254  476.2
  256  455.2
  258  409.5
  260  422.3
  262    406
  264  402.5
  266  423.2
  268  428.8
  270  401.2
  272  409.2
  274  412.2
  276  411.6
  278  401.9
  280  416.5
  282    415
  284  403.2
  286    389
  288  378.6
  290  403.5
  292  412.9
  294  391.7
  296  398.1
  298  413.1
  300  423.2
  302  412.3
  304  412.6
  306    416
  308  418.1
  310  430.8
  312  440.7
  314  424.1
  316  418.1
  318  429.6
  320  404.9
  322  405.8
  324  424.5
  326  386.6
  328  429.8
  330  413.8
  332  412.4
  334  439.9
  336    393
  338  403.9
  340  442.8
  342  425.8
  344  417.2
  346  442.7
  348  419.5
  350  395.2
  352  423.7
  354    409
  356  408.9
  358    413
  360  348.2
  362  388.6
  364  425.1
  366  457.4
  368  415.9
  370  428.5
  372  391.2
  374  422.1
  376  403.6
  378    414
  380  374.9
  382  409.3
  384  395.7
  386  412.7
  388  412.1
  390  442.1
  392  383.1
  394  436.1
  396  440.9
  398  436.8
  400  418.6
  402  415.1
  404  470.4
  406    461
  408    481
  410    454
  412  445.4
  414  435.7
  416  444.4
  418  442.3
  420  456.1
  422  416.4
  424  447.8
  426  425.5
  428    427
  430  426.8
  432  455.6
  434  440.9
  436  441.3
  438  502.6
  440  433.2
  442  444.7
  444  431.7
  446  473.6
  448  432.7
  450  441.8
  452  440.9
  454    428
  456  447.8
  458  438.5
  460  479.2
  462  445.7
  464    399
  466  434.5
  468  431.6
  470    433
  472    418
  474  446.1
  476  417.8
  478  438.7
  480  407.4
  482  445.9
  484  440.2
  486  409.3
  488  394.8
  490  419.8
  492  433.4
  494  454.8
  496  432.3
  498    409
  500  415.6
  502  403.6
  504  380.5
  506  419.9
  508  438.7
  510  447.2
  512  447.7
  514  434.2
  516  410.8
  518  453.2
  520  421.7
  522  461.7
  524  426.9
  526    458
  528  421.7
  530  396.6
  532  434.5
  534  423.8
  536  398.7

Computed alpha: 0.21 N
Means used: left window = 415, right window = 432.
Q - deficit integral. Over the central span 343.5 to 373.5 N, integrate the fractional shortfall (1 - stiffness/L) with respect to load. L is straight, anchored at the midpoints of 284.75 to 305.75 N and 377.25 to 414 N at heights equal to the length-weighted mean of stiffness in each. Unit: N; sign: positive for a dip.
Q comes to 0.5 N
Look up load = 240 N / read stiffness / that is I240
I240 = 404.4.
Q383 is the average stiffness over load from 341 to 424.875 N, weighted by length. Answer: 423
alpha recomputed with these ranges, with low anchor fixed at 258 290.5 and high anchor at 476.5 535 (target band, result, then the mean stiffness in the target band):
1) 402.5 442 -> -2.6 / 447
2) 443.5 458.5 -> -0.7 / 442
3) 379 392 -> 0.3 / 406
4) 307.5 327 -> -0.3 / 418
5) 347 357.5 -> 0.1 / 411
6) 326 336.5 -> -0.1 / 416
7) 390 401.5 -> -0.2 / 424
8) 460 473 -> -0.2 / 431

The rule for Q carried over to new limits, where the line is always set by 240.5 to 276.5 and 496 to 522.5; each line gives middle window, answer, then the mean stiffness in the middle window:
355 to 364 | 0.7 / 394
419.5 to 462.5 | -1.9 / 444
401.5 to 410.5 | -0.7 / 459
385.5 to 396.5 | 0.1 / 421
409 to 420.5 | -0.5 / 446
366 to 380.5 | 0.5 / 412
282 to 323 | 1.3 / 411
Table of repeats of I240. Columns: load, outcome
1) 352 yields 423.7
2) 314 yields 424.1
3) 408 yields 481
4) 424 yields 447.8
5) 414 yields 435.7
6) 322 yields 405.8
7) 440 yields 433.2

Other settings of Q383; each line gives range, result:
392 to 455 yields 443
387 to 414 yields 438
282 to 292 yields 398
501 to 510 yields 415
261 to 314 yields 411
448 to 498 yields 432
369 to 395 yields 410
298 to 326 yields 419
